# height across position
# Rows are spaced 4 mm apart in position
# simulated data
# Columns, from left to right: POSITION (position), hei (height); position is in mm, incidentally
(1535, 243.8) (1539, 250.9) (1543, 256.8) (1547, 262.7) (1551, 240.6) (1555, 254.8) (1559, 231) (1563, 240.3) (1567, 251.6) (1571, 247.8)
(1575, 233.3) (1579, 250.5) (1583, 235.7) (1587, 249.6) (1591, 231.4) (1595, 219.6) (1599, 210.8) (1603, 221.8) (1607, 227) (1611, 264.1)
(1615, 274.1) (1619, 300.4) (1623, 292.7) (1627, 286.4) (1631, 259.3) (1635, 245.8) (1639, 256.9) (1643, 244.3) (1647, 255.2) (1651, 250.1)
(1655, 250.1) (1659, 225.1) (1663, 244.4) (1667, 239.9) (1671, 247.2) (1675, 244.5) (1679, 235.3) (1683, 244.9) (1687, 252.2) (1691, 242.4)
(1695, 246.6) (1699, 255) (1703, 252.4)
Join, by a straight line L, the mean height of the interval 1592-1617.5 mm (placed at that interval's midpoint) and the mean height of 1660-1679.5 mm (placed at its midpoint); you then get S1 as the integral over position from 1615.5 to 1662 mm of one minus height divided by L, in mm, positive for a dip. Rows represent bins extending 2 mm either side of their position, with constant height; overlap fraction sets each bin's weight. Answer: -4.1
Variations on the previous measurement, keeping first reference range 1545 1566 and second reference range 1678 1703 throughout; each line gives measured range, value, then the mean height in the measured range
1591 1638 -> -1.4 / 254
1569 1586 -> 0.3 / 242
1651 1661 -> 0.3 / 240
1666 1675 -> 0.1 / 244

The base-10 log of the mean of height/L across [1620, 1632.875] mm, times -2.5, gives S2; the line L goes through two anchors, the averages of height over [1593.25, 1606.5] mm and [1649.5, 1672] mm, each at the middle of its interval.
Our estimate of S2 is -0.224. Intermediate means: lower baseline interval 218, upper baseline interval 242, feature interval 281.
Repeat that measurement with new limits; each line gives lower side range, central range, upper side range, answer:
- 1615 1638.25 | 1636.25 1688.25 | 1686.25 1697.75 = 0.063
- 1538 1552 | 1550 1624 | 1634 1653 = 0.030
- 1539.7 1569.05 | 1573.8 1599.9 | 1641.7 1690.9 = 0.060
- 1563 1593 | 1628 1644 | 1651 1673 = -0.052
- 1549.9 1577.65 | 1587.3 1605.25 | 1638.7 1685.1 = 0.092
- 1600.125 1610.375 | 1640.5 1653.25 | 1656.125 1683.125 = -0.063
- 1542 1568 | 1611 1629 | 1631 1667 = -0.157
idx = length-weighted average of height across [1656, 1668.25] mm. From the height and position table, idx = 237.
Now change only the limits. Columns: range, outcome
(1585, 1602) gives 227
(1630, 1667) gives 247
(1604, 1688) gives 254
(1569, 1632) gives 250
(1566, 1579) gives 245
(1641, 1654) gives 250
